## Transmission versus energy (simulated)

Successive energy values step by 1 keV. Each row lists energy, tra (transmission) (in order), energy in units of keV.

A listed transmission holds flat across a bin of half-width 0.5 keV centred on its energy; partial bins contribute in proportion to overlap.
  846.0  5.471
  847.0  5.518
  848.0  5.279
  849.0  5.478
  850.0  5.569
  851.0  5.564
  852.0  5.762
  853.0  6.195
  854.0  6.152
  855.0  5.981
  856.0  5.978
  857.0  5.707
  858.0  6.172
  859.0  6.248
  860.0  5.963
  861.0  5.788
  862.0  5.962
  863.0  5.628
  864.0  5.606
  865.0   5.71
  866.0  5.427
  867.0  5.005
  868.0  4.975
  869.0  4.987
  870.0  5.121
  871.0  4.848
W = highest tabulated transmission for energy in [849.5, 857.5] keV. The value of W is 6.195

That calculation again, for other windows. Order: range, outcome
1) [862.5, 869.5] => 5.71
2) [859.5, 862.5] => 5.963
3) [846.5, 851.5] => 5.569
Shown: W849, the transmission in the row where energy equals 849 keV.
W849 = 5.478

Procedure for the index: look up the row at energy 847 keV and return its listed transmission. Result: 5.518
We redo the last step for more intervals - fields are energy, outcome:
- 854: 6.152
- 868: 4.975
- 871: 4.848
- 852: 5.762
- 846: 5.471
